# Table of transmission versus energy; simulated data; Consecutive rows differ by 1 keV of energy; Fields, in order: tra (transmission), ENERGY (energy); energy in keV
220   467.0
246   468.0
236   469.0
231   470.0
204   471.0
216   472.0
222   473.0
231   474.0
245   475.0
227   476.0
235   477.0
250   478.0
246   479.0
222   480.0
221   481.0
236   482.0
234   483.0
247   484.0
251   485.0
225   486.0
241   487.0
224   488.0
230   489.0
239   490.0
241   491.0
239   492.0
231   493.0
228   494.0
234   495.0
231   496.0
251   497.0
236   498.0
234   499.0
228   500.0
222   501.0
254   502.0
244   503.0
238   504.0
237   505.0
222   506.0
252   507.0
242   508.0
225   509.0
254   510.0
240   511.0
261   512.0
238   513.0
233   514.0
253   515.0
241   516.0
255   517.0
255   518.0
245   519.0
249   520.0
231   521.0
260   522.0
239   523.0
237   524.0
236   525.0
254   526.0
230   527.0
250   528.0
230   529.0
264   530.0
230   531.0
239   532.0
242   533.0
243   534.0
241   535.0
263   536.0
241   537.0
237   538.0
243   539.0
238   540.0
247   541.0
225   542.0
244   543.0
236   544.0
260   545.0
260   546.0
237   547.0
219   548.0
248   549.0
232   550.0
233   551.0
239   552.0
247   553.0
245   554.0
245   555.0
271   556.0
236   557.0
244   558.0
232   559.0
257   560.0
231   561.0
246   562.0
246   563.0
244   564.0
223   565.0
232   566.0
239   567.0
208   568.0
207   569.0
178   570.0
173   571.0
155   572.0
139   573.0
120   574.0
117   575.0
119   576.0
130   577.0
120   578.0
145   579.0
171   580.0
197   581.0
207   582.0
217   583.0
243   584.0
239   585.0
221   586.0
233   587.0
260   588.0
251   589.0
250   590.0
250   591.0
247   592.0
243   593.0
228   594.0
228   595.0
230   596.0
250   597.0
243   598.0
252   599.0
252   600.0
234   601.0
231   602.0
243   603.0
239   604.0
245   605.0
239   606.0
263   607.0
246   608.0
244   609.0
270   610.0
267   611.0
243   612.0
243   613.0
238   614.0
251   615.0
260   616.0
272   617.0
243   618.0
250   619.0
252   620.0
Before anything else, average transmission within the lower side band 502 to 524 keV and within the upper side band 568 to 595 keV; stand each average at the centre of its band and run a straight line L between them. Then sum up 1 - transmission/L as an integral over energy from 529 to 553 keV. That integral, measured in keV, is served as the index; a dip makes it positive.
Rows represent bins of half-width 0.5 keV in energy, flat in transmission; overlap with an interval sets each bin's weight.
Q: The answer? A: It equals -1.91 keV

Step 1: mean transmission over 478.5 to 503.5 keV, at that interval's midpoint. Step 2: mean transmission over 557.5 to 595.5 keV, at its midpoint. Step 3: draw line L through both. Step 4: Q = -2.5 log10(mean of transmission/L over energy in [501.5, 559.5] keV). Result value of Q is -0.09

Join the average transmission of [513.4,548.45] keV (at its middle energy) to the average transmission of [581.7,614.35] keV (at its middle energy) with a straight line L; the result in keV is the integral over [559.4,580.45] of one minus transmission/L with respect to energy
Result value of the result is 4.9 keV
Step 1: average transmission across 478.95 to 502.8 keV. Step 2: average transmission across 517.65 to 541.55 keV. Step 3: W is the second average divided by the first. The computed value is 1.0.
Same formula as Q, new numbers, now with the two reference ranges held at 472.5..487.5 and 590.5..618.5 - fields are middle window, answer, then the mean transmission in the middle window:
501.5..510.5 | -0.01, 241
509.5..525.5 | -0.03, 245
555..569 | 0.02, 238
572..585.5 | 0.42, 166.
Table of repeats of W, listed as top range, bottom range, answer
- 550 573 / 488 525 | 0.95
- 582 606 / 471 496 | 1.03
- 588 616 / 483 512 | 1.03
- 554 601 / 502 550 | 0.89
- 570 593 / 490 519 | 0.80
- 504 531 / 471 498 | 1.04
